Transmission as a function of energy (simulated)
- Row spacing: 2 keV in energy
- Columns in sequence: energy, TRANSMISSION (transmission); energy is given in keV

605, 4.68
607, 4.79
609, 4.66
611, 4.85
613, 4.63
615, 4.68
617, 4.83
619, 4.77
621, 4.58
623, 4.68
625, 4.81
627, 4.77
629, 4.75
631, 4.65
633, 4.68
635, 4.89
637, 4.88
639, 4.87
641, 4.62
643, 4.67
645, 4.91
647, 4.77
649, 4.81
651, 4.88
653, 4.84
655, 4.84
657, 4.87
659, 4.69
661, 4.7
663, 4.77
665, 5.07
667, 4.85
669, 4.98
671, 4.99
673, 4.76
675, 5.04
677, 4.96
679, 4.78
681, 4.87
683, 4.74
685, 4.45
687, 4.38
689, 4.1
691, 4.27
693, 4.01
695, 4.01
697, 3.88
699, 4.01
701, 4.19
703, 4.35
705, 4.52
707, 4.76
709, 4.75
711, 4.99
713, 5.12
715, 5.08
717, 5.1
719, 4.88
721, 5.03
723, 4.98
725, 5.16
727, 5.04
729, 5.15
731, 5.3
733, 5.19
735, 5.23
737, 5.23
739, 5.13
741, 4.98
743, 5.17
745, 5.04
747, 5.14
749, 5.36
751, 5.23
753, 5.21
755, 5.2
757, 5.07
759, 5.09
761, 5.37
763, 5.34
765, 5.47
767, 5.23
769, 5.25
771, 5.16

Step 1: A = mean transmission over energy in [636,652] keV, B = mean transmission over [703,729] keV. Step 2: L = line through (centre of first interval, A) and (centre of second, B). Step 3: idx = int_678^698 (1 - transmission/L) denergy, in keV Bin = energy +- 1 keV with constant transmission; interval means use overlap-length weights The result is 2.18 keV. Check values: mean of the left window 4.8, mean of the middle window 4.35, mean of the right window 4.94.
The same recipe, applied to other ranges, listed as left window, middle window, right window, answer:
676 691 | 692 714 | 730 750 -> 1.74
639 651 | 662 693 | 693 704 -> -2.52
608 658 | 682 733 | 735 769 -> 3.89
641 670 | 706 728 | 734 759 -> 0.28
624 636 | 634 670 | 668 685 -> -0.15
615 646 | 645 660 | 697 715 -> -0.38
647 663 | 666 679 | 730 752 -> -0.11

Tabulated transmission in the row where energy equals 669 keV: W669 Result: 4.98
